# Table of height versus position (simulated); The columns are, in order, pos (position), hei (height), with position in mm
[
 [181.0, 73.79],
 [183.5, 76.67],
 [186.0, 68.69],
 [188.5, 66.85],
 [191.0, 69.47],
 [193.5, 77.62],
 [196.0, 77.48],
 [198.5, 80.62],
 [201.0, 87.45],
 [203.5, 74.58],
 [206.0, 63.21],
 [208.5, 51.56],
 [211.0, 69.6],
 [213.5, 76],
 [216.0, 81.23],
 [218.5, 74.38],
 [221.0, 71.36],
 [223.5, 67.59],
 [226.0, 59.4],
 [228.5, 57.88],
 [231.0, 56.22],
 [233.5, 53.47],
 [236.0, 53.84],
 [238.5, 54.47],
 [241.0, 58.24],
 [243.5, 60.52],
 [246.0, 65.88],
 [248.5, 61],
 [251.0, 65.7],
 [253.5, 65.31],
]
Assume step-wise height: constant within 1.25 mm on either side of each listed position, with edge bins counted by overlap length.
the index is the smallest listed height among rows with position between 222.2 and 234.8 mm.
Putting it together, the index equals 53.47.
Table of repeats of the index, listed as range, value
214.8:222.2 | 71.36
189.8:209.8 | 51.56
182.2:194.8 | 66.85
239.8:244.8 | 58.24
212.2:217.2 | 76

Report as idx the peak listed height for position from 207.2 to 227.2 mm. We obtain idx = 81.23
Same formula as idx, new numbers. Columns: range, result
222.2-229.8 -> 67.59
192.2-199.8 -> 80.62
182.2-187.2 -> 76.67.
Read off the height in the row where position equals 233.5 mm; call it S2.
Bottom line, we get 53.47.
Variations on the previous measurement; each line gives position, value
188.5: 66.85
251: 65.7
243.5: 60.52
